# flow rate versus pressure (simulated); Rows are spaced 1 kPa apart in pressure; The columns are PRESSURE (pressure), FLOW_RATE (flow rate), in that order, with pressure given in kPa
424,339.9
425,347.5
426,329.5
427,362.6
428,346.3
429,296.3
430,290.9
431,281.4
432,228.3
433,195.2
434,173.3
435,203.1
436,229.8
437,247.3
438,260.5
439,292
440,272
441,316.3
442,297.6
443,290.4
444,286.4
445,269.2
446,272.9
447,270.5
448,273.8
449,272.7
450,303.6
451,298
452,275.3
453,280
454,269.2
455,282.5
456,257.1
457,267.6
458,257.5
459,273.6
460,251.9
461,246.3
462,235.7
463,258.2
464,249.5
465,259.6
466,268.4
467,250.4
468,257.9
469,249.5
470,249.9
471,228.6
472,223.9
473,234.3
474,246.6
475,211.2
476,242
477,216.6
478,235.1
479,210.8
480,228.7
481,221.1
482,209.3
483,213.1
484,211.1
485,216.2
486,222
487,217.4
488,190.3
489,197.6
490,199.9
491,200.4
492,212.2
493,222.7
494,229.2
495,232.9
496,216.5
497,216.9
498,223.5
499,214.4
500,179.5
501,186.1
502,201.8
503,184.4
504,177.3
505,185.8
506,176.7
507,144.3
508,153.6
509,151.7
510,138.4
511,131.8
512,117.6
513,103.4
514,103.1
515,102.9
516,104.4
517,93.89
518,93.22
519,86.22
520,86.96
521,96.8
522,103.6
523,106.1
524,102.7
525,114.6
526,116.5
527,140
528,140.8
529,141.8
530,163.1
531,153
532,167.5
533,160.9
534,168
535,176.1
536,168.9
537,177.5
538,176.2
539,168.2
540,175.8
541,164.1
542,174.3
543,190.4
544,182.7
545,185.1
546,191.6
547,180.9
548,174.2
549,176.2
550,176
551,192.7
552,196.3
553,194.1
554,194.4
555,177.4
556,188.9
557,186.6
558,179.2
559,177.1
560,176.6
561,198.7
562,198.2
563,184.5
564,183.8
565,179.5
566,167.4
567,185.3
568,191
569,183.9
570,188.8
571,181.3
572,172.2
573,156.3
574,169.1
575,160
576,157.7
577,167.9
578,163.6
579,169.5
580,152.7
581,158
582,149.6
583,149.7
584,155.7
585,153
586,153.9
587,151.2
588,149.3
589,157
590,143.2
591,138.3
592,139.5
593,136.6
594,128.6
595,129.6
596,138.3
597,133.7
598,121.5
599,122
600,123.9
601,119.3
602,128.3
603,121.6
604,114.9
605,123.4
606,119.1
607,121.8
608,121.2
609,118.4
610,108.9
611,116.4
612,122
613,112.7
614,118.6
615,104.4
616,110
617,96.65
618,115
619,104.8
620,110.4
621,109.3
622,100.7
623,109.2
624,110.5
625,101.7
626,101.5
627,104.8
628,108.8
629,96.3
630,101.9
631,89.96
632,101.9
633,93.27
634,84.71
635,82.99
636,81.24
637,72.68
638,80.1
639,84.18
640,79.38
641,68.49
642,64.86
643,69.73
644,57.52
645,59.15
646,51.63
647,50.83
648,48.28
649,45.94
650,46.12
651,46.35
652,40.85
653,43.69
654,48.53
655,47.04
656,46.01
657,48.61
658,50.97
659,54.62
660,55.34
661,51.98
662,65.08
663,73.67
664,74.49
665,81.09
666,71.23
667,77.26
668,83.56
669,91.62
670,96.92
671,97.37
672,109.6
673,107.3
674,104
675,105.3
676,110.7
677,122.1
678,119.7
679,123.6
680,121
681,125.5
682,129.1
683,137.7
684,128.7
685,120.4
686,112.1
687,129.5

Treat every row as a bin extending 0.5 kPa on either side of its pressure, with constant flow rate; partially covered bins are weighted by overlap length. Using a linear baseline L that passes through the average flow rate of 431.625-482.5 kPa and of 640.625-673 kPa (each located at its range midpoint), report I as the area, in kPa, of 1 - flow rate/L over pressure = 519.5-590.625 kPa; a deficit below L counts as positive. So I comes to -3.43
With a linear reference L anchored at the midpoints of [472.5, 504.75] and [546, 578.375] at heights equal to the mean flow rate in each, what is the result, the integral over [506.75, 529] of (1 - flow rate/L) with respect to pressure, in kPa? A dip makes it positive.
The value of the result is 9.41 kPa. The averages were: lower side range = 213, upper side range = 180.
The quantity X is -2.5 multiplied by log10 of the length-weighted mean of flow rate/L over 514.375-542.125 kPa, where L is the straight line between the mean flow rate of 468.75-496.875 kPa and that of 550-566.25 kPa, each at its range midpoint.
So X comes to 0.41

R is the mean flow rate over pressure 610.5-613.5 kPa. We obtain 117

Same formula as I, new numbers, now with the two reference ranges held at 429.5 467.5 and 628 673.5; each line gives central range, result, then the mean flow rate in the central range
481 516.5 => 5.6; 183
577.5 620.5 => -3.7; 131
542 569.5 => -4.1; 185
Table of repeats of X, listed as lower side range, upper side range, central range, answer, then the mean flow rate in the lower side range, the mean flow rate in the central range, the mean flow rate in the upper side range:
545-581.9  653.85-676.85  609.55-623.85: 0.144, 178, 110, 77.3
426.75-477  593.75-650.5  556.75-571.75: -0.189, 262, 184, 99.2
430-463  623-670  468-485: 0.036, 264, 228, 72.2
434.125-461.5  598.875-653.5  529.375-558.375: -0.024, 270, 178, 93.3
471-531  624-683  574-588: -0.248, 174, 157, 81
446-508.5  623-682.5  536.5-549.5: -0.022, 231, 178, 81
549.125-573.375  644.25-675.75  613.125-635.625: 0.067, 184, 103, 67.2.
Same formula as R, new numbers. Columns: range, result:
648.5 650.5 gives 46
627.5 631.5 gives 99.2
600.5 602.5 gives 124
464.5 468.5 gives 259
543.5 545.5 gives 184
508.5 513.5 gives 129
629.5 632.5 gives 97.9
